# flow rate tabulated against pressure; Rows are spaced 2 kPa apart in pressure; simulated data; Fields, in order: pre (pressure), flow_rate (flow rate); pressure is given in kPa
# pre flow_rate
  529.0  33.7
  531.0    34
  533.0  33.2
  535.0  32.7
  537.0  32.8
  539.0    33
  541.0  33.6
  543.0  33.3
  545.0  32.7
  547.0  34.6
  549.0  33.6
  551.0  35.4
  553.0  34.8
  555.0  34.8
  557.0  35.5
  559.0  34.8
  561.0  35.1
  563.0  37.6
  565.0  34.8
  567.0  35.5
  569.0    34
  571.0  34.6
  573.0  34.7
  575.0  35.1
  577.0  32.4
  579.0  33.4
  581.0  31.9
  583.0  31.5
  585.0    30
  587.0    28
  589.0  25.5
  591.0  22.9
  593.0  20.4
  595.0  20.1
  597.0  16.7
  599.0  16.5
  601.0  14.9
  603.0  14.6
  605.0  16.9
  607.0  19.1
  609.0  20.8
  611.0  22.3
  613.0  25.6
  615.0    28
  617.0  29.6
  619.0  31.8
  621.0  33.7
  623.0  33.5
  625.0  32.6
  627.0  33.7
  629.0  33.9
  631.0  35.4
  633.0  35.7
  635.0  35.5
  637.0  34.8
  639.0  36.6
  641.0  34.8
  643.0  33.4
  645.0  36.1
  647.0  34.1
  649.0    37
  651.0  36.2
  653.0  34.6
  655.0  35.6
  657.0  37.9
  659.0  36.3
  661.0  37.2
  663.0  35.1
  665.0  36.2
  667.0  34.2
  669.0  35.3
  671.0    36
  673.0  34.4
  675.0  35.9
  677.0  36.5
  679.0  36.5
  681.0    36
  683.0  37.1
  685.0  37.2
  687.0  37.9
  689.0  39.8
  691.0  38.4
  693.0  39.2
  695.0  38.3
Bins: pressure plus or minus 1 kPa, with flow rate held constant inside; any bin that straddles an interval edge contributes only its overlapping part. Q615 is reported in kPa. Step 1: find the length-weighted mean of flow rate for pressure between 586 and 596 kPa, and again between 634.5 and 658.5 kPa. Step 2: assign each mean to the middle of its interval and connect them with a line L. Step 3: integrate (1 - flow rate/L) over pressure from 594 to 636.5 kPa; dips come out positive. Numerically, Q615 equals 4.19 kPa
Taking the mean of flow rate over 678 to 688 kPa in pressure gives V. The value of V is 36.9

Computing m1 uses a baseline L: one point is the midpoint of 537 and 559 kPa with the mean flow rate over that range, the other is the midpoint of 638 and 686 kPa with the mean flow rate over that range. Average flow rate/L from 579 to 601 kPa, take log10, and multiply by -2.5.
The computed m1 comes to 0.39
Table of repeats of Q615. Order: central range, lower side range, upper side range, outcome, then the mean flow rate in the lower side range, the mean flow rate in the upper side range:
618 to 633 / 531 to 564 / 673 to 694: 0.97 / 34.2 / 37.3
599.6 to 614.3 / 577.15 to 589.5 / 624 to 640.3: 6.00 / 30.4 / 34.8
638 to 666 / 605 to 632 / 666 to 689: -2.37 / 28.8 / 36.3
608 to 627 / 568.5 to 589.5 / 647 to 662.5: 2.93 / 32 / 36.2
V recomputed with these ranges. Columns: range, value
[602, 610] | 17.9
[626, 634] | 34.7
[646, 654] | 35.5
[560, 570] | 35.4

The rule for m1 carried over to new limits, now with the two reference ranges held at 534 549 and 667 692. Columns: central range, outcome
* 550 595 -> 0.06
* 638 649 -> 0.02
